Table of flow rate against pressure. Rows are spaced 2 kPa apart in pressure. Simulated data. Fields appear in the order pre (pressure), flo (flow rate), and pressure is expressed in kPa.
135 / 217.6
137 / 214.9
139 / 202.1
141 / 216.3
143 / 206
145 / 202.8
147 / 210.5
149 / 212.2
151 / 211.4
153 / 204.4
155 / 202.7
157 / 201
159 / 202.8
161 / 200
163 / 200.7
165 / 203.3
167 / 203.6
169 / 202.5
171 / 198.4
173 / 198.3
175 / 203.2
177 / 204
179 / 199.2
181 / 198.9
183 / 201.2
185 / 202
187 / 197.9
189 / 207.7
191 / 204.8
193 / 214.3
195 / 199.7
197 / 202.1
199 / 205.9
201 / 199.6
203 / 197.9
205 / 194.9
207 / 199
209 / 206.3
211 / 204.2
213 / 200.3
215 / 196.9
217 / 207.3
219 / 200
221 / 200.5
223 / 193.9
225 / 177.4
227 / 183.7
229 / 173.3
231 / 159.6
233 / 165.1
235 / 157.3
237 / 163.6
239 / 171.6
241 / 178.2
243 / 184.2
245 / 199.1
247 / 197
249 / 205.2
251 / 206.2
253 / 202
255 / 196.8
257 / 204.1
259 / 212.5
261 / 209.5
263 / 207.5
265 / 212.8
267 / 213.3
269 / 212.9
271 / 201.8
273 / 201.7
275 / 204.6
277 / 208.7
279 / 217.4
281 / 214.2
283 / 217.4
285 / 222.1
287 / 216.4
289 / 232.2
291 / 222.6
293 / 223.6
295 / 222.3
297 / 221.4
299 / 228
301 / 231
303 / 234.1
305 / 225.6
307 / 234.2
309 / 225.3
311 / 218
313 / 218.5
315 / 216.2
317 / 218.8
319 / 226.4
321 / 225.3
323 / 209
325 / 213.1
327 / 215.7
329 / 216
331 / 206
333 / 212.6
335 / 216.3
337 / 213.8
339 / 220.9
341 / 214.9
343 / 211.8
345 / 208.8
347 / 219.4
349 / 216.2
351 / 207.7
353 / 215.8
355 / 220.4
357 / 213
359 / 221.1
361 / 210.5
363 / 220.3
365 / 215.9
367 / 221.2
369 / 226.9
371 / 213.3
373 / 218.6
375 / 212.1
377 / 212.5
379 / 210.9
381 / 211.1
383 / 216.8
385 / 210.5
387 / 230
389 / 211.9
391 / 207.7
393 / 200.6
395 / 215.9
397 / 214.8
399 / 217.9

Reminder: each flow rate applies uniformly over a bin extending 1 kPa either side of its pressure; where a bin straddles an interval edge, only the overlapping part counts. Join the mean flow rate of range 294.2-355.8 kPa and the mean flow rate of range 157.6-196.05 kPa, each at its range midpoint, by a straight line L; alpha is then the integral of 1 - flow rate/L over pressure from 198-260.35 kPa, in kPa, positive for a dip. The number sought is 4.86 kPa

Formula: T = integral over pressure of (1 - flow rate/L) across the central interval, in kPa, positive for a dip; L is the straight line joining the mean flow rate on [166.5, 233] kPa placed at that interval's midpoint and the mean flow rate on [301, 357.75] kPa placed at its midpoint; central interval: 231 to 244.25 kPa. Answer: 2.20 kPa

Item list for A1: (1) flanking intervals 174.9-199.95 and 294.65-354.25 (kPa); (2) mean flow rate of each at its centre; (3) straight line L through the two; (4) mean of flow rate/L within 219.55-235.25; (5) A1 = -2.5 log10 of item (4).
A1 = 0.17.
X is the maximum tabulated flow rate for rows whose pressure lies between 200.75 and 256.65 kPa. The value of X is 207.3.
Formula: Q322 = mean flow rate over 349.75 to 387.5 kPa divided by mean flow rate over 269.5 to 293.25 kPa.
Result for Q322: 1.01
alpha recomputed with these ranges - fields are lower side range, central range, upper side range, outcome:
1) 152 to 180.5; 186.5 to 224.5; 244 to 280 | 0.4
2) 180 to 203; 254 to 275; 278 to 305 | 1.0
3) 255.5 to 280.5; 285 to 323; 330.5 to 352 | -2.3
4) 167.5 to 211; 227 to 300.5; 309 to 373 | 2.4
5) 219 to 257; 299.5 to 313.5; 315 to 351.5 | -1.4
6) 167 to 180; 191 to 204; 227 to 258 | -0.5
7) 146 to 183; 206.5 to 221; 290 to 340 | 0.5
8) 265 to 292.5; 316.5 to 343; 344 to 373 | 0.0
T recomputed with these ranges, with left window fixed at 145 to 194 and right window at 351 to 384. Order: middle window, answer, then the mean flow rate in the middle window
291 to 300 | -0.52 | 224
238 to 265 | 1.32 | 199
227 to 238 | 2.22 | 166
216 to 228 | 0.76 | 194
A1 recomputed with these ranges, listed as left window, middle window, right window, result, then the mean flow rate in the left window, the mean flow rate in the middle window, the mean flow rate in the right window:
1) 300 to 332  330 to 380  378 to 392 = 0.01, 221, 215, 214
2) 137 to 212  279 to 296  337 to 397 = -0.05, 203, 221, 215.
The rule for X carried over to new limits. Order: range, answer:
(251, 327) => 234.2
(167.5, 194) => 214.3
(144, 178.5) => 212.2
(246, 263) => 212.5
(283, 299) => 232.2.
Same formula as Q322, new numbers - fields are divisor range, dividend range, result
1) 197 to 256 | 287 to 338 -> 1.16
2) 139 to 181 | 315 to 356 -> 1.06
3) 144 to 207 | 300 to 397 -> 1.07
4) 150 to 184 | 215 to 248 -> 0.90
